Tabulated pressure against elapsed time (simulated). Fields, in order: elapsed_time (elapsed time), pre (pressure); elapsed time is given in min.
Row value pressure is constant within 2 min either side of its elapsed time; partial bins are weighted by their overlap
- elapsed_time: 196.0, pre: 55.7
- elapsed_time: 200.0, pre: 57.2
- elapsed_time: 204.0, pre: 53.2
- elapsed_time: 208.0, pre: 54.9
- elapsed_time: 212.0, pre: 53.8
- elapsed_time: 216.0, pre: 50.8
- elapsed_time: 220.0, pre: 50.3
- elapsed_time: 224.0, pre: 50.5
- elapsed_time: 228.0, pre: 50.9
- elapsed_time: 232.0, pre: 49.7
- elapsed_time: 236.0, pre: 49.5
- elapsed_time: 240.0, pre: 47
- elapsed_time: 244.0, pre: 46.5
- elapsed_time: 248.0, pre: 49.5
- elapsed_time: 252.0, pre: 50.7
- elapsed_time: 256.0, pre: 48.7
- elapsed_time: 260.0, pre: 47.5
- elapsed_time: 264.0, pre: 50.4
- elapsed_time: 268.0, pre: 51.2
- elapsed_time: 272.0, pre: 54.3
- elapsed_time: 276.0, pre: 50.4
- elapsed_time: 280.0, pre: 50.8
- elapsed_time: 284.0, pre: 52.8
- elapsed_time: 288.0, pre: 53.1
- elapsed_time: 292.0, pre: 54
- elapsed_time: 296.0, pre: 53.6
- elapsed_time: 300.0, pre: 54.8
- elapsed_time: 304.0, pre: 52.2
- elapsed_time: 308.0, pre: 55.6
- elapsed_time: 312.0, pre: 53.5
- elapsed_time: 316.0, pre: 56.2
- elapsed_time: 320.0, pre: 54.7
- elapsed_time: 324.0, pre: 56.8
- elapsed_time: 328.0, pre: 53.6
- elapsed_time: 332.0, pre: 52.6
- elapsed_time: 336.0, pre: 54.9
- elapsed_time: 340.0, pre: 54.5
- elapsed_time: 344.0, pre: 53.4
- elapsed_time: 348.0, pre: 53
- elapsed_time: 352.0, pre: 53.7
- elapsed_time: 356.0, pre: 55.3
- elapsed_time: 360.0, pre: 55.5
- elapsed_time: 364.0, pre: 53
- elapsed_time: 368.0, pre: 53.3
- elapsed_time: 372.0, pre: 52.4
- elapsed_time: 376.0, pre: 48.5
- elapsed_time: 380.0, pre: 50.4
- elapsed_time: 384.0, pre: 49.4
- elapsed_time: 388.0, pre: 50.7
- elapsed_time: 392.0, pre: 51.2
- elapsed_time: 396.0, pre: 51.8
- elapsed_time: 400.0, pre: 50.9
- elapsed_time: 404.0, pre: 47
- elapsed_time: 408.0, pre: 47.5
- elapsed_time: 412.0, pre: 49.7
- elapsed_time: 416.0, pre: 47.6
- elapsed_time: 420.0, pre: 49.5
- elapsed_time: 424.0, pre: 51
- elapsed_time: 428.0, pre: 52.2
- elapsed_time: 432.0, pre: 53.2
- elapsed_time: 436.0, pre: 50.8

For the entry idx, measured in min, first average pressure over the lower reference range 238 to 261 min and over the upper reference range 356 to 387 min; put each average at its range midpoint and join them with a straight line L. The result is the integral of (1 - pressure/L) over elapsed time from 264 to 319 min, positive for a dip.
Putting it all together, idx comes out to -4.0 min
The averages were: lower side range 48.4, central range 53.2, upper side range 52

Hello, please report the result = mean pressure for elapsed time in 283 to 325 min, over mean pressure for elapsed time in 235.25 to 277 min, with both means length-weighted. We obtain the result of 1.09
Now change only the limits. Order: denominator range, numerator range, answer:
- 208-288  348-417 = 1.01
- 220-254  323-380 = 1.08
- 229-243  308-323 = 1.13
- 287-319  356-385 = 0.96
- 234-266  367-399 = 1.04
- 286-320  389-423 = 0.91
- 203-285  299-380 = 1.06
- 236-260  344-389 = 1.08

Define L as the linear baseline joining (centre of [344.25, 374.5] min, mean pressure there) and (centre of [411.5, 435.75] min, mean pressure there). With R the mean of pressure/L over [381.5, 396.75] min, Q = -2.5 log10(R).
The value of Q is 0.03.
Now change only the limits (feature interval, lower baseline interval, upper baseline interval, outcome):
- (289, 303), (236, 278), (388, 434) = -0.087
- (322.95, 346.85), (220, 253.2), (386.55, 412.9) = -0.095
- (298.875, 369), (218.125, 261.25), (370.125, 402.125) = -0.086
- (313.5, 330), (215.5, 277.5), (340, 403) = -0.082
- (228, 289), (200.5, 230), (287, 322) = 0.066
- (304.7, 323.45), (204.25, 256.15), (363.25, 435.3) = -0.093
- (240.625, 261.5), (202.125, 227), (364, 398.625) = 0.075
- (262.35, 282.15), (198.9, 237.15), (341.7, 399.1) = 0.014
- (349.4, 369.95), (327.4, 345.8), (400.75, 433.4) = -0.030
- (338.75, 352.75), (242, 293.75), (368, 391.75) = -0.062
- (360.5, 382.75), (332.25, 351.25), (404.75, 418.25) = -0.006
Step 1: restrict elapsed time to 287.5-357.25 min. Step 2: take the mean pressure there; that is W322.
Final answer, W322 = 54.2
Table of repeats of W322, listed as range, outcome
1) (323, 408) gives 52.3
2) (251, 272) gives 50.1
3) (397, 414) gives 49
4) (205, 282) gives 50.4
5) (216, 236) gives 50.3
